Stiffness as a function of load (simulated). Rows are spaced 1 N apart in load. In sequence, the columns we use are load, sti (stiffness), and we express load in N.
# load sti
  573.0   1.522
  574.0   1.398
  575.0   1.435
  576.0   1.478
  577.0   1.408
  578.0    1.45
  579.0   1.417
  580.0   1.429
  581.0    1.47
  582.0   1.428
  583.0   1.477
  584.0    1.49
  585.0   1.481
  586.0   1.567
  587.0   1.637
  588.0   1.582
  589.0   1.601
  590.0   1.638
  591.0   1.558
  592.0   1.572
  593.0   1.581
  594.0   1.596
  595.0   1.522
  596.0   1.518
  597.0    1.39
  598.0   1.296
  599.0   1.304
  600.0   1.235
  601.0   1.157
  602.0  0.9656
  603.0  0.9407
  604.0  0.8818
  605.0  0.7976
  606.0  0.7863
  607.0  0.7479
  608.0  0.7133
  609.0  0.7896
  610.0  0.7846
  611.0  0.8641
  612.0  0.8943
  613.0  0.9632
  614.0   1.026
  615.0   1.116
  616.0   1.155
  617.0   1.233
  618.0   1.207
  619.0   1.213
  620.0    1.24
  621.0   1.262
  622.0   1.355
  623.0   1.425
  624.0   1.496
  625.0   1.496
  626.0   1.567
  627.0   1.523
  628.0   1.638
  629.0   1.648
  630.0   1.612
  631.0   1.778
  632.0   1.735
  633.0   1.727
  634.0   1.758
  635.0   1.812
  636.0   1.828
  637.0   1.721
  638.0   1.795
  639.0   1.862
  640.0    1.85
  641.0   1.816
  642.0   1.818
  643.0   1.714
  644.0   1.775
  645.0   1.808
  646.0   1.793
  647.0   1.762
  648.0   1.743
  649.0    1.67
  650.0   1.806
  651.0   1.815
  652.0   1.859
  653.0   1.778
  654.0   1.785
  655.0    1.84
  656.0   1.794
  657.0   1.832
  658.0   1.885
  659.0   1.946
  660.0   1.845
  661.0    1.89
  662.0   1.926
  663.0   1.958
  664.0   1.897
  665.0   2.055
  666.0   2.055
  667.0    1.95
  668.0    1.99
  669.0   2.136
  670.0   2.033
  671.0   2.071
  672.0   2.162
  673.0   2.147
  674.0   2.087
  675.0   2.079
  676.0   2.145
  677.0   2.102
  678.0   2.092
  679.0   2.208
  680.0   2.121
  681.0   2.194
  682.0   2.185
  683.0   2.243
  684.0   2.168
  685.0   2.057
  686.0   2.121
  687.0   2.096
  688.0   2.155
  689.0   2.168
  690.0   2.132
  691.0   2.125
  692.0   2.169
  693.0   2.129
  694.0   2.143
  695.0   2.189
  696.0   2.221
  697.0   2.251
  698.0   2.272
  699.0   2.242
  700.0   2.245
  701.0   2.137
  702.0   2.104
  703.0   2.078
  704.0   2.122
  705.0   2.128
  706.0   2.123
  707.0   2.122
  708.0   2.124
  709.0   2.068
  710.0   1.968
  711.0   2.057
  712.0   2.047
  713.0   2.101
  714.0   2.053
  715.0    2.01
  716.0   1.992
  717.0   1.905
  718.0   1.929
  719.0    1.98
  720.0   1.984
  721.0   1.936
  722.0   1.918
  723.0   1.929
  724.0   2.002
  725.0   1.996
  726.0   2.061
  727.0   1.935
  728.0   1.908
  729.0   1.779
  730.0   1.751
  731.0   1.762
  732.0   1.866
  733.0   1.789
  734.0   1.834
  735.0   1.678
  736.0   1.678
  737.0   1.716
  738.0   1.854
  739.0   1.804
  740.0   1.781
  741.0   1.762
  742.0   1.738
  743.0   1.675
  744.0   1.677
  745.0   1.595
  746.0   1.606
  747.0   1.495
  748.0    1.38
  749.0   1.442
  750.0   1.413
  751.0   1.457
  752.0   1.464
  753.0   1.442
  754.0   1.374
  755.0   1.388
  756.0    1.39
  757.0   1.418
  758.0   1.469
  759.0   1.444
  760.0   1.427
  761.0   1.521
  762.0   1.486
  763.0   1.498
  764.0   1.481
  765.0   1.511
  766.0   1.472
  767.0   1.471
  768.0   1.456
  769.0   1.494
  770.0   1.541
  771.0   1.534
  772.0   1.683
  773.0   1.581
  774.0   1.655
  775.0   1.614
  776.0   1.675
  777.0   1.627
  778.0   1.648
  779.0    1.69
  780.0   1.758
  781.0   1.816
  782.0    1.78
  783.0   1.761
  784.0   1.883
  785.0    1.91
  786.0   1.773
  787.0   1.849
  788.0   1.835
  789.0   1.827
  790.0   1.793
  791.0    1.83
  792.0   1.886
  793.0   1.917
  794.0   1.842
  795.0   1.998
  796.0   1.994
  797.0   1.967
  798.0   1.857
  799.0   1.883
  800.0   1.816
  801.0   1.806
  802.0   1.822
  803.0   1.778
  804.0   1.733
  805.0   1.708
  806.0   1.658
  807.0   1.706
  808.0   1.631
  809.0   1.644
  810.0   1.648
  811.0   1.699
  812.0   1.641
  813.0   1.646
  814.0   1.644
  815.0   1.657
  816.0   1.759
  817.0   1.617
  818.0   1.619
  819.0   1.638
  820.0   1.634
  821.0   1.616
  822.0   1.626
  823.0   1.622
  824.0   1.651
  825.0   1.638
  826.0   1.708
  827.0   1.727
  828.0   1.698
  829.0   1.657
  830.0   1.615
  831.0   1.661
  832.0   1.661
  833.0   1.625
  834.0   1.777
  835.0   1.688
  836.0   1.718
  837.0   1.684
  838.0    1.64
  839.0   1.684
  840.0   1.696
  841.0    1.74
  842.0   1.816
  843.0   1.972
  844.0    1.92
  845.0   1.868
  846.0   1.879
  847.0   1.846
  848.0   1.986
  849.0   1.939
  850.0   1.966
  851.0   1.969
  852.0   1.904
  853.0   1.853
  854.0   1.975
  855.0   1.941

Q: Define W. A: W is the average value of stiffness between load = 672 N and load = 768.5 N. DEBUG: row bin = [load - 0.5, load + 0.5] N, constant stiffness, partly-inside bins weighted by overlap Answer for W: 1.88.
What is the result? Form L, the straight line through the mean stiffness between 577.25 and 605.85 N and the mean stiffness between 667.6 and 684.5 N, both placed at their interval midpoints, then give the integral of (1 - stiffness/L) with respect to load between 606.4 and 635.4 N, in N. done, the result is 6.3 N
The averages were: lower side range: 1.38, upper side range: 2.13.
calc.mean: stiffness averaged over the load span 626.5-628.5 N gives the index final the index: 1.58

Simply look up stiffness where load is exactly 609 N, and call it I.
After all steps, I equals 0.7896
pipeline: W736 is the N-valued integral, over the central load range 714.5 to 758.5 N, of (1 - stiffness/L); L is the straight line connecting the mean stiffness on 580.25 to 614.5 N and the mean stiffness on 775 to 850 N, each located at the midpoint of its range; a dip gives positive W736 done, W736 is -4.4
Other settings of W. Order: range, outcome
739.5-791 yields 1.6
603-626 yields 1.07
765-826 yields 1.71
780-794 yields 1.83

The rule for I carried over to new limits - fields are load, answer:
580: 1.429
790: 1.793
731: 1.762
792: 1.886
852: 1.904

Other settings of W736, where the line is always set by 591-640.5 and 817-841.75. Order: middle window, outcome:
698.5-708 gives -4.3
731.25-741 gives -1.6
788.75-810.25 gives -2.5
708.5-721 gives -4.3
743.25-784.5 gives 0.5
